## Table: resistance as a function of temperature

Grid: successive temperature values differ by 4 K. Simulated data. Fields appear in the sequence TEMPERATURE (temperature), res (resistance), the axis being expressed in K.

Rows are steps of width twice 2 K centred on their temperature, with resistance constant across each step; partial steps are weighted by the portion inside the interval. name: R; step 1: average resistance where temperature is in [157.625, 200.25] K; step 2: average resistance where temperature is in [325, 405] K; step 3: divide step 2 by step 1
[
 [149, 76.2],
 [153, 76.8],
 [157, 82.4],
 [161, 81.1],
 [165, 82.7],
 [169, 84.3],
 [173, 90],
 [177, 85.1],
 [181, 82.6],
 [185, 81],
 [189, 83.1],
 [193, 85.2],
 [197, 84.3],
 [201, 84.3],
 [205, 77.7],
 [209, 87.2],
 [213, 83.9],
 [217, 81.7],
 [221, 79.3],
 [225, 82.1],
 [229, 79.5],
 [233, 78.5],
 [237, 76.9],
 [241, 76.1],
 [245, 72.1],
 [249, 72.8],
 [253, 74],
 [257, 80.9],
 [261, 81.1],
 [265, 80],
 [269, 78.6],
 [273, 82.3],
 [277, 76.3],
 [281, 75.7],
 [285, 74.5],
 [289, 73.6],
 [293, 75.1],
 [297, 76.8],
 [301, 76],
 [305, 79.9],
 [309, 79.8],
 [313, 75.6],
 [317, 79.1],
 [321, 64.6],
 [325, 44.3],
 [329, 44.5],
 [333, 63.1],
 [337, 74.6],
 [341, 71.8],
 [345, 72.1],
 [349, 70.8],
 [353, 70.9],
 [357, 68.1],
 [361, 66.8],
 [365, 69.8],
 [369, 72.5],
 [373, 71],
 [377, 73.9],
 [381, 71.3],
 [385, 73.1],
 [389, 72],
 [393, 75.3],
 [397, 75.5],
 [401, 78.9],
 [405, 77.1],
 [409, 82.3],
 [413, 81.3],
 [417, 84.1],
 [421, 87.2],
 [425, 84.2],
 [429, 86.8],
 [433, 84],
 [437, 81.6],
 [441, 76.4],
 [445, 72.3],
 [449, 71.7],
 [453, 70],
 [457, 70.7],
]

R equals 0.83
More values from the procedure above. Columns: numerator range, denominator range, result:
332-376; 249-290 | 0.91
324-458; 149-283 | 0.91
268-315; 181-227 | 0.93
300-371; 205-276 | 0.87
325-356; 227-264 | 0.85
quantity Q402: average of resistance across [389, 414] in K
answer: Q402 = 77.8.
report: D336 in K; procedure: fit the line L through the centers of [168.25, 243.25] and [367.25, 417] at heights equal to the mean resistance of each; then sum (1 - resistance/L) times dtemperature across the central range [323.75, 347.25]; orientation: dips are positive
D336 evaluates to 4.6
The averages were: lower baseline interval 82.2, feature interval 62.4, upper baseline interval 75.7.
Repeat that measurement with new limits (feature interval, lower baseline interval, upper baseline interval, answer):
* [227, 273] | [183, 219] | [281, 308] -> 1.1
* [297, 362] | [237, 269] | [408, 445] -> 8.3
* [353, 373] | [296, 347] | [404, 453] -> 1.1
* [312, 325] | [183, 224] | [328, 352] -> 0.2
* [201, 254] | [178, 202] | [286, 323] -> 1.3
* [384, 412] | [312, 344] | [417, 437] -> 0.9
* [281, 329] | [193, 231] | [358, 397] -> 3.1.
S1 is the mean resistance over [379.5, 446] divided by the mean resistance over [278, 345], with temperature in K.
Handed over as 1.1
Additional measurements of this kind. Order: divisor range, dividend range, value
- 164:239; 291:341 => 0.84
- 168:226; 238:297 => 0.92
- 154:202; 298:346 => 0.82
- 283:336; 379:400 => 1.06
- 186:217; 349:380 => 0.84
